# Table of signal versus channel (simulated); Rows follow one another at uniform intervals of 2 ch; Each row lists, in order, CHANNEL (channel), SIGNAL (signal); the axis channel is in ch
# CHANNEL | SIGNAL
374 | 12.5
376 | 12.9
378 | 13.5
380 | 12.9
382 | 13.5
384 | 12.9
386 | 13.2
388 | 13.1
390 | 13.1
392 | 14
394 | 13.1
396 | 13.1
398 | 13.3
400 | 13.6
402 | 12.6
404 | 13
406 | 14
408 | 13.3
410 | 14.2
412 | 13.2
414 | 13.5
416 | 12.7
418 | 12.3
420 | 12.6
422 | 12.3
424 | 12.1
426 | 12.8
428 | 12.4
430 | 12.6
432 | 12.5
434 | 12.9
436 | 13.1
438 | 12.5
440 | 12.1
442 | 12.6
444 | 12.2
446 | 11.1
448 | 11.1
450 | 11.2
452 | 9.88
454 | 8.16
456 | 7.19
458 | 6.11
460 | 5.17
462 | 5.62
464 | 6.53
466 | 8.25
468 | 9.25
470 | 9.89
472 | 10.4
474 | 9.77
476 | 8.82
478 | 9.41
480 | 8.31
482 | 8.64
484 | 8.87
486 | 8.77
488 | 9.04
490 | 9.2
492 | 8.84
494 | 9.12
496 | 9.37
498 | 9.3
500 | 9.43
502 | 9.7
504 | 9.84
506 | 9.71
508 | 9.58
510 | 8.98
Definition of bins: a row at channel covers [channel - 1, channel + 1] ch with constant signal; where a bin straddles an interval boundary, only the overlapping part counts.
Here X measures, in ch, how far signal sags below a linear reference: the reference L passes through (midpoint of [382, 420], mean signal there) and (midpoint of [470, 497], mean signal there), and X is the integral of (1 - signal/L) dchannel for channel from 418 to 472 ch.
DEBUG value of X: 3.1 ch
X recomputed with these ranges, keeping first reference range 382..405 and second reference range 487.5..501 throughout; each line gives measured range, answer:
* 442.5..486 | 6.2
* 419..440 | -1.4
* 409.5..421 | -0.7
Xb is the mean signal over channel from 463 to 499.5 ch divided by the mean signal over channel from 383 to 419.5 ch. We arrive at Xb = 0.68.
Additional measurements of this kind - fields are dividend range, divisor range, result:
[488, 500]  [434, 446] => 0.74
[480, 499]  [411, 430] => 0.71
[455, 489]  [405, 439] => 0.64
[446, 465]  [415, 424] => 0.65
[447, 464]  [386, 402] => 0.60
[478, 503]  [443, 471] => 1.04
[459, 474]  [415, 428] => 0.64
